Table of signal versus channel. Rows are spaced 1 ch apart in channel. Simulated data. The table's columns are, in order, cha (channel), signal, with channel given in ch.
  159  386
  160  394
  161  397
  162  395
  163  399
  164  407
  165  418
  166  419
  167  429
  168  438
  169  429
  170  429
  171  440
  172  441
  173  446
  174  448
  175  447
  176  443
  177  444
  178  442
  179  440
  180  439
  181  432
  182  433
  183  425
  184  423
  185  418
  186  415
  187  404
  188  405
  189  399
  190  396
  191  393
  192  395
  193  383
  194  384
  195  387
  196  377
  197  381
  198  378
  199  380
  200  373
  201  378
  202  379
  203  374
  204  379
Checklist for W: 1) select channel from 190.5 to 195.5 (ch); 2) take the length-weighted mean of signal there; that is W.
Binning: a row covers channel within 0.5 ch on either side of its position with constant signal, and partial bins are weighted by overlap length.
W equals 388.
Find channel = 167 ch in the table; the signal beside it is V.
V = 429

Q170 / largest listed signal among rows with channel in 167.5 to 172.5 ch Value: 441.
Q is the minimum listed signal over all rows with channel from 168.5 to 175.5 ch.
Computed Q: 429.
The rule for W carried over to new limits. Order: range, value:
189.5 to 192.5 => 395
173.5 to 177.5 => 446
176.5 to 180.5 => 441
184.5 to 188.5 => 410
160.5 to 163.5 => 397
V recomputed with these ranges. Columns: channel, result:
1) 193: 383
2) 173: 446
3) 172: 441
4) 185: 418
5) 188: 405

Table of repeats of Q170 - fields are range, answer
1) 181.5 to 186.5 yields 433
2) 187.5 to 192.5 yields 405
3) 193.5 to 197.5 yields 387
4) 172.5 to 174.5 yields 448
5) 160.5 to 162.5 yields 397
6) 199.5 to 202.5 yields 379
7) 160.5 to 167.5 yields 429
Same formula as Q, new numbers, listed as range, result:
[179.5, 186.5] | 415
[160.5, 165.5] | 395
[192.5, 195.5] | 383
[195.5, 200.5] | 373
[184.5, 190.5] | 396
